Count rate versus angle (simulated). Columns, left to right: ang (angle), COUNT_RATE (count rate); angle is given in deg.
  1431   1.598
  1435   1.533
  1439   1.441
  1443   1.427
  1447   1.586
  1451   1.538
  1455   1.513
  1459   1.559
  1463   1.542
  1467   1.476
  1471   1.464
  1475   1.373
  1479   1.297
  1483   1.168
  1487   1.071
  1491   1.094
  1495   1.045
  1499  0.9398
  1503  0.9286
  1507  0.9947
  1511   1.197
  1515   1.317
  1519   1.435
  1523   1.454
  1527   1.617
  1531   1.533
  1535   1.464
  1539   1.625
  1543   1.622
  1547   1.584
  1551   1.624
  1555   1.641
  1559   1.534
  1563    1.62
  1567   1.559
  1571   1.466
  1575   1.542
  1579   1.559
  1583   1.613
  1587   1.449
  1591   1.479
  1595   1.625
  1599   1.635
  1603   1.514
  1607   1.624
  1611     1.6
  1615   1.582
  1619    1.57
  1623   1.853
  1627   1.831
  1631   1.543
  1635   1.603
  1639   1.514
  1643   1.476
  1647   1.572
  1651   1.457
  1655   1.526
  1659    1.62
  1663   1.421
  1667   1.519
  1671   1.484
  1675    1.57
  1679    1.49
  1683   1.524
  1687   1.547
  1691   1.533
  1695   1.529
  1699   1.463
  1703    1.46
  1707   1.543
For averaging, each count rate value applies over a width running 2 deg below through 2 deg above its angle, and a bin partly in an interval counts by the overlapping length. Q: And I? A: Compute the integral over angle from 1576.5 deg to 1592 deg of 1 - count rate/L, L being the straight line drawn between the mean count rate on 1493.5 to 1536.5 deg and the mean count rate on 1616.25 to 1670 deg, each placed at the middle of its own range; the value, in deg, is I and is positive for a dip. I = -1.0 deg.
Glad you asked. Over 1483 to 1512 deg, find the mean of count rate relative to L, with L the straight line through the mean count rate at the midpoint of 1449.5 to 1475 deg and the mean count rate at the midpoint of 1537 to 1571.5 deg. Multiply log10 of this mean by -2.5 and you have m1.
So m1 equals 0.42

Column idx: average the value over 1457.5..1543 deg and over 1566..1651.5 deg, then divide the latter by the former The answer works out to 1.2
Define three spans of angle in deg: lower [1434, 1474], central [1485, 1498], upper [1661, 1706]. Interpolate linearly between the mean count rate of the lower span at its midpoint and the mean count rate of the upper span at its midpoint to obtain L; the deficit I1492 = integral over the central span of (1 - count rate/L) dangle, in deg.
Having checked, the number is 3.8 deg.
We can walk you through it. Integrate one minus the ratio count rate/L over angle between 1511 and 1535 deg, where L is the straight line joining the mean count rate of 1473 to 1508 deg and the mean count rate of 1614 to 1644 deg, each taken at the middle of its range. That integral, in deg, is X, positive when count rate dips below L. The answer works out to -4.3 deg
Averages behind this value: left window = 1.1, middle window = 1.45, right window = 1.63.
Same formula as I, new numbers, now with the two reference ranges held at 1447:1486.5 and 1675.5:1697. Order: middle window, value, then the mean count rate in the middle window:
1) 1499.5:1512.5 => 3.8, 1.02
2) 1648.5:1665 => 0.1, 1.51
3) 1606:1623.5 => -1.6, 1.63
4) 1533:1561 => -2.3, 1.58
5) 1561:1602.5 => -2.0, 1.55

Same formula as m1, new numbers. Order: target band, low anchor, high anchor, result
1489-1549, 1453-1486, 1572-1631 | 0.13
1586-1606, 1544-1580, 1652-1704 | 0.00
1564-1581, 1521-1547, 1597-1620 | 0.02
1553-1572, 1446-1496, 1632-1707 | -0.10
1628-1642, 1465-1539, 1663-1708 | -0.09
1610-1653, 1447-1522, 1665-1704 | -0.11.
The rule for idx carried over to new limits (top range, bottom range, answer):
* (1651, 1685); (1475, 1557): 1.14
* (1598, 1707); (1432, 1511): 1.18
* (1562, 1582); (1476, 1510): 1.43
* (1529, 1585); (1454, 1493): 1.16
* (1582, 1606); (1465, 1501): 1.28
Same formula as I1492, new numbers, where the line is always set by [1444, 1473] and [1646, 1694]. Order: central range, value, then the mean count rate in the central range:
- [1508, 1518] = 1.8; 1.25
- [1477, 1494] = 4.1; 1.15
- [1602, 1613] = -0.5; 1.59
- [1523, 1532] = -0.2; 1.55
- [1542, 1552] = -0.6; 1.61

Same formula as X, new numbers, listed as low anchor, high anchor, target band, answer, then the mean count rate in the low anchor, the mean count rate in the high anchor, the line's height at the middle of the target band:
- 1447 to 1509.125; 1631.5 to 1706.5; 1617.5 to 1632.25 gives -2.51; 1.28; 1.52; 1.46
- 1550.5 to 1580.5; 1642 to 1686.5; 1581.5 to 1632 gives -2.15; 1.57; 1.52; 1.54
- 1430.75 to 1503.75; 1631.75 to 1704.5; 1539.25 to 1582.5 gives -4.59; 1.35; 1.52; 1.43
